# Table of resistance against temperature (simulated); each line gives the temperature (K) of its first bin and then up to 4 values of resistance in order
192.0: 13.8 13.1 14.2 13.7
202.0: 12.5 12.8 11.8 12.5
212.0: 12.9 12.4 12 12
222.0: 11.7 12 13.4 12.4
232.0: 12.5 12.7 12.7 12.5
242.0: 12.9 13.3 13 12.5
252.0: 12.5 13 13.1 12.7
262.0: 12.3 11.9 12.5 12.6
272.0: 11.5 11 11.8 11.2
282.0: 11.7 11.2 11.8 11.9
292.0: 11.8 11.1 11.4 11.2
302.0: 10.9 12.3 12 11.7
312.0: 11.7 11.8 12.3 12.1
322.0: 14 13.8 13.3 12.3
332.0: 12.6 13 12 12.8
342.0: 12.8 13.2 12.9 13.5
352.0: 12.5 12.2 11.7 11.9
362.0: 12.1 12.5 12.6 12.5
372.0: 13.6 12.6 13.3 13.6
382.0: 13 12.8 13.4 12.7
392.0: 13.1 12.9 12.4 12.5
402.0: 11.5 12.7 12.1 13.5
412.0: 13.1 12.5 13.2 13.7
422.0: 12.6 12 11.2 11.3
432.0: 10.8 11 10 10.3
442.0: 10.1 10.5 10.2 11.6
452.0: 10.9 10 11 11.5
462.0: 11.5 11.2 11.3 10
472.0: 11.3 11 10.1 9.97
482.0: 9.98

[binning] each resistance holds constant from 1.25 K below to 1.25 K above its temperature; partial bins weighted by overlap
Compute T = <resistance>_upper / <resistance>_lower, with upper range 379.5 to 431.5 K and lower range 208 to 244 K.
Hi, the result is 1.01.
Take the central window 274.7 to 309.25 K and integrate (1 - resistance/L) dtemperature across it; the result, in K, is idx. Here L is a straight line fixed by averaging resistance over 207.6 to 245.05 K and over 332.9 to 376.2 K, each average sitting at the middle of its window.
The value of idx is 2.8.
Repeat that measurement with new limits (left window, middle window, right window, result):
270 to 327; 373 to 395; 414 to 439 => -2.3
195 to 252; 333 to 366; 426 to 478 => -2.6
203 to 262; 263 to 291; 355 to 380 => 1.9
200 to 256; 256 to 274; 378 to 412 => 0.4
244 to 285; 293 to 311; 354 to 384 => 1.2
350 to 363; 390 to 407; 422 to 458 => -1.5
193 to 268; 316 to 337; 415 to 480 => -1.6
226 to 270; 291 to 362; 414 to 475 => -1.3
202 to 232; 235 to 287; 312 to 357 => 0.9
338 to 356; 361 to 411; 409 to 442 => -1.8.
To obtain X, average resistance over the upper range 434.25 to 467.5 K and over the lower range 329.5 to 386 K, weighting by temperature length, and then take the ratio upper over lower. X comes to 0.85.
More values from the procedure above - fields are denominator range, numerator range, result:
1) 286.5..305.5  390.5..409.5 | 1.09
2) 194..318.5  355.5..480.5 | 0.97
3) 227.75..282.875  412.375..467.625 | 0.91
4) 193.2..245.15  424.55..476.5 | 0.86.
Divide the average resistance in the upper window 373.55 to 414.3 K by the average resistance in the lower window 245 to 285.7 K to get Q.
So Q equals 1.1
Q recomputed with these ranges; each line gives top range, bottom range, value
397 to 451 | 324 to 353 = 0.91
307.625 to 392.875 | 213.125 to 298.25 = 1.04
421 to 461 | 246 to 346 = 0.90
